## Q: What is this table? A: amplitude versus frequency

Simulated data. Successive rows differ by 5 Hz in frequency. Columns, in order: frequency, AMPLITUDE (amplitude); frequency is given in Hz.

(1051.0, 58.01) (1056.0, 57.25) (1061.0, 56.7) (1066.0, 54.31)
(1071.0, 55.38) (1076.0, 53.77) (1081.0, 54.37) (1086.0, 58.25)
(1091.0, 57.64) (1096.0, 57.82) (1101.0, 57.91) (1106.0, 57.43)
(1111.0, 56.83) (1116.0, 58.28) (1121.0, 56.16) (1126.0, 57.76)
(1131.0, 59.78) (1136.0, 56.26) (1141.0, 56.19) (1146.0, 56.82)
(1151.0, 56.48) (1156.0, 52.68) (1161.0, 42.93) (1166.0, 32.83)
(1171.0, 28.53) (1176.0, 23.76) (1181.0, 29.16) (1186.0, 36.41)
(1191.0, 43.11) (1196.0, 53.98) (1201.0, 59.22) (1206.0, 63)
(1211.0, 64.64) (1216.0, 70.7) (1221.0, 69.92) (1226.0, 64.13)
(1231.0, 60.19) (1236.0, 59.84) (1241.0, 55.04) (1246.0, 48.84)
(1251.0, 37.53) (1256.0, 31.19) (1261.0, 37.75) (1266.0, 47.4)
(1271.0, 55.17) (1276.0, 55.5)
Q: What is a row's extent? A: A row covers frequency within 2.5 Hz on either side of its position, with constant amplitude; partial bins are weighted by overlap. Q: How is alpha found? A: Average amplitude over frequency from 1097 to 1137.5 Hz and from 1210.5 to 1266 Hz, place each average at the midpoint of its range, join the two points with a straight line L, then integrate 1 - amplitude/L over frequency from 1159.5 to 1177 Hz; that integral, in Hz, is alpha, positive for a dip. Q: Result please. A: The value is 7.48 Hz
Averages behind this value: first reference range 57.6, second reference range 53.8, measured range 32.1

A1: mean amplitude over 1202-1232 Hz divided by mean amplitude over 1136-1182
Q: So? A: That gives 1.51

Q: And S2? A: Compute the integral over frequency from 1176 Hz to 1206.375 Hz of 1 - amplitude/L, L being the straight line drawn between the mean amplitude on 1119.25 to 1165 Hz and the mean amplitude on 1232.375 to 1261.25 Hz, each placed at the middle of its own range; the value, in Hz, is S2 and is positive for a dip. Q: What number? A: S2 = 3.5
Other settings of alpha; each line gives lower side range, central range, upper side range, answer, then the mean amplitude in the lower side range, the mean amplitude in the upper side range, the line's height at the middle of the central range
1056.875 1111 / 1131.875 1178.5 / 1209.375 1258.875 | 8.72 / 56.4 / 55.9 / 56.2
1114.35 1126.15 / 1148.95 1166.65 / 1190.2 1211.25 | 3.03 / 57.3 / 57.1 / 57.2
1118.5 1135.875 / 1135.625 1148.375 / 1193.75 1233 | 0.48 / 57.7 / 63.3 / 58.6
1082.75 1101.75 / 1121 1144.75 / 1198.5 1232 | 1.08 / 57.8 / 64.7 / 60.1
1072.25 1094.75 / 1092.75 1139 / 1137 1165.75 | -3.12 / 56.1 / 51.6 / 53.9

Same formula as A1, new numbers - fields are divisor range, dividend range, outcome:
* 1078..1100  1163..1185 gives 0.52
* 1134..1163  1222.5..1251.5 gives 1.04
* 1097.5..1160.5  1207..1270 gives 0.96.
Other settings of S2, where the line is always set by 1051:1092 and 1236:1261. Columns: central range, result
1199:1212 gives -4.1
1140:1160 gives -1.5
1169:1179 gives 4.7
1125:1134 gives -1.1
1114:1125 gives -0.9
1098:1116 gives -1.3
